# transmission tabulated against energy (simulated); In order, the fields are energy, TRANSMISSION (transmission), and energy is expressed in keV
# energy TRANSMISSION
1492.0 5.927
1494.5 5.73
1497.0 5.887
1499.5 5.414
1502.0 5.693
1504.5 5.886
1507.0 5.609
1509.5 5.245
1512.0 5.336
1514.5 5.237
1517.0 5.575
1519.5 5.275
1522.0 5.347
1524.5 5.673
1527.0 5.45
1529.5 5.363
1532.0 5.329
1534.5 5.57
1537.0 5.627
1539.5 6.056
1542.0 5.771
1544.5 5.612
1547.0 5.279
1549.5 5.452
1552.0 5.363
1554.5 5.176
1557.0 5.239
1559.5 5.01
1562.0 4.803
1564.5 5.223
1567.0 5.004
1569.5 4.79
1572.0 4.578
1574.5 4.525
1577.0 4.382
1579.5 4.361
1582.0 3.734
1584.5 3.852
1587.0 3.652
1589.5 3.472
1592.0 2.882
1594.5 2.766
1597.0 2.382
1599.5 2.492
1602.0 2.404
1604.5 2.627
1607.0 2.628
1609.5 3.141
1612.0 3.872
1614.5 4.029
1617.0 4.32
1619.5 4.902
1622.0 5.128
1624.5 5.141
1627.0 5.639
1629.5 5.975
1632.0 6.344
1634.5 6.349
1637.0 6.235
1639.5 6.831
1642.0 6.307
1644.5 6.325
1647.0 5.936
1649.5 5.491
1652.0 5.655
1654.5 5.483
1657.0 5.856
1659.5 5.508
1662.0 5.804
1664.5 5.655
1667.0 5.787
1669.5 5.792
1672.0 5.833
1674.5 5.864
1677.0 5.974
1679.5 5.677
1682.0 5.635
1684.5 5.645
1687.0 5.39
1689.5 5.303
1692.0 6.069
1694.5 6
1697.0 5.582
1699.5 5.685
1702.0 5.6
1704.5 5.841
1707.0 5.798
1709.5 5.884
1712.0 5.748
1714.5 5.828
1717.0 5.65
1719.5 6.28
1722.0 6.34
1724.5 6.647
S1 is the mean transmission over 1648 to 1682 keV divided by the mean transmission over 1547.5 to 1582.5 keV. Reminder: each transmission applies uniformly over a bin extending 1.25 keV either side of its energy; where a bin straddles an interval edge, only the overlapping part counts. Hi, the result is 1.2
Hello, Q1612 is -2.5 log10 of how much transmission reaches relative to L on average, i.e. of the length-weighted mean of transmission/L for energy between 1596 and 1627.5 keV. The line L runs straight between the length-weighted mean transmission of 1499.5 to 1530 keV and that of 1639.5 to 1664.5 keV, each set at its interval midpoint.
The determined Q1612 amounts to 0.48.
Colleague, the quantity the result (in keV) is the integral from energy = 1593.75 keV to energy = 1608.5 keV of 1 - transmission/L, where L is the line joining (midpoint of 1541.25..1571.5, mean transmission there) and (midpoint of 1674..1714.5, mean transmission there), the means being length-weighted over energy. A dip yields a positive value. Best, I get 7.74 keV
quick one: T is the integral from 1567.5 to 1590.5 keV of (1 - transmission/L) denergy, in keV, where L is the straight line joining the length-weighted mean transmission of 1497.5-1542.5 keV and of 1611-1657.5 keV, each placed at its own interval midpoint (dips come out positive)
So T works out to 5.7 keV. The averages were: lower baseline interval 5.53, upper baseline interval 5.57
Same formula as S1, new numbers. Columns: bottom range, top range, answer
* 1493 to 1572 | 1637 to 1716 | 1.07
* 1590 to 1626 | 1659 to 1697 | 1.64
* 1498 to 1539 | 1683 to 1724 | 1.06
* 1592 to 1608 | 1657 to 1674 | 2.23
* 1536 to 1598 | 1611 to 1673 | 1.22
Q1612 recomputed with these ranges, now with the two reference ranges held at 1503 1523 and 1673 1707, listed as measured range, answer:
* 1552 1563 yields 0.08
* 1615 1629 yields 0.12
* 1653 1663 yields 0.00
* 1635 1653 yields -0.09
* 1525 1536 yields 0.00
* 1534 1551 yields -0.03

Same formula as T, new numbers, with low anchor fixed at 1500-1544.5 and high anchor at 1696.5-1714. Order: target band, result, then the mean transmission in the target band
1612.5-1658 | 0.25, 5.63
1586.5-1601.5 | 7.31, 2.88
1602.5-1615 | 5.48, 3.16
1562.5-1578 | 2.30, 4.76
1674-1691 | 0.24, 5.64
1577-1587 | 2.87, 3.99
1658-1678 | -0.26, 5.78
